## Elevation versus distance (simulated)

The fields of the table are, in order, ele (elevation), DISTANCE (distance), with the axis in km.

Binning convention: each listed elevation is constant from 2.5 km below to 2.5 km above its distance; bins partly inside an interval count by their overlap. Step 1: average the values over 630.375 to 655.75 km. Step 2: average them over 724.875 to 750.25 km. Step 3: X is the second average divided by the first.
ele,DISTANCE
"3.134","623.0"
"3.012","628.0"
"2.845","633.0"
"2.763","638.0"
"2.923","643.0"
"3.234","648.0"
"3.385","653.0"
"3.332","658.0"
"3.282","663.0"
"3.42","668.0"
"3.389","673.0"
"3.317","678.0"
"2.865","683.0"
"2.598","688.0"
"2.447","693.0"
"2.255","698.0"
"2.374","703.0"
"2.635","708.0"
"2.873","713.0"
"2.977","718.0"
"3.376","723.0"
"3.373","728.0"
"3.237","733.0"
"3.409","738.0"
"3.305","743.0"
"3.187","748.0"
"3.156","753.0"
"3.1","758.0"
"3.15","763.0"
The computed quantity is 1.1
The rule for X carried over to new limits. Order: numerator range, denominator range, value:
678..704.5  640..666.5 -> 0.80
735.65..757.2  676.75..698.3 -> 1.20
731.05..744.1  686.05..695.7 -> 1.32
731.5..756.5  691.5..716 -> 1.29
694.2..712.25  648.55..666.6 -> 0.74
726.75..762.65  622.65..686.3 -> 1.03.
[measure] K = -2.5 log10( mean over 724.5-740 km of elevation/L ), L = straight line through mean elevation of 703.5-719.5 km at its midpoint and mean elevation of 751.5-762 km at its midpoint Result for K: -0.14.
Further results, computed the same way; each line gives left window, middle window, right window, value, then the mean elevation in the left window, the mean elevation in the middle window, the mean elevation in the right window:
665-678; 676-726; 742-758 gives 0.19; 3.38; 2.77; 3.19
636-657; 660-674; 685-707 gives -0.19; 3.1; 3.36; 2.44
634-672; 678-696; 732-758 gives 0.18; 3.19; 2.72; 3.24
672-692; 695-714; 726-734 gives 0.24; 2.97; 2.51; 3.31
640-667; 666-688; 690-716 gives -0.10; 3.23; 3.17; 2.53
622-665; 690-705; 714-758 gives 0.32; 3.1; 2.37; 3.23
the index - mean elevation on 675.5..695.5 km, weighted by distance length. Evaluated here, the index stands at 2.81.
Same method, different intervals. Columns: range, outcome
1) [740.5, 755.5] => 3.22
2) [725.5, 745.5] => 3.33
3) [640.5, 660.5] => 3.22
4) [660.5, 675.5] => 3.36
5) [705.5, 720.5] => 2.83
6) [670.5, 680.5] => 3.35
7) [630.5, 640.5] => 2.8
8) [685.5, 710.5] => 2.46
